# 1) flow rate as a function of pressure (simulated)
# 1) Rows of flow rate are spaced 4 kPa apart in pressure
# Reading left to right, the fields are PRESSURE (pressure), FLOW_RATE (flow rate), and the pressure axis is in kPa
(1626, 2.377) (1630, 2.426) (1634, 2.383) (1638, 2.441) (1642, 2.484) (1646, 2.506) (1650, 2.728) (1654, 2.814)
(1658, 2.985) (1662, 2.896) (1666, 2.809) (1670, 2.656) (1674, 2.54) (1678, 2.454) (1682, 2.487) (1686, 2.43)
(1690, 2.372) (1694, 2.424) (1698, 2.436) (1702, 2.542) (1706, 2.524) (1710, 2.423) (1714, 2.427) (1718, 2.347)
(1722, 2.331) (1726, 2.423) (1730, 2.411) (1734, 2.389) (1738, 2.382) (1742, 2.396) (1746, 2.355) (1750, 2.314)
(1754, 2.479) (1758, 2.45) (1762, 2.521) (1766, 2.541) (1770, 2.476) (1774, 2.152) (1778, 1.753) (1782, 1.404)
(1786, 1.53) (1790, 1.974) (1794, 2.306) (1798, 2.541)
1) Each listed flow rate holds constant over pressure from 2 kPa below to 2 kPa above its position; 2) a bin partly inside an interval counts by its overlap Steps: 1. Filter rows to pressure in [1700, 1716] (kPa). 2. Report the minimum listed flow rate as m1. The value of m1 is 2.423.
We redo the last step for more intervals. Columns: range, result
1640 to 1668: 2.484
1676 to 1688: 2.43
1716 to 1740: 2.331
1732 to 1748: 2.355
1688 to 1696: 2.372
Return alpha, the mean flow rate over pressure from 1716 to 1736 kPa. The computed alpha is 2.38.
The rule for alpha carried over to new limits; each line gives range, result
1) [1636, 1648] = 2.48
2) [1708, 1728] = 2.39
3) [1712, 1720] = 2.39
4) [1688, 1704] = 2.44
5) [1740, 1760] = 2.4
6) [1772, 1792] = 1.76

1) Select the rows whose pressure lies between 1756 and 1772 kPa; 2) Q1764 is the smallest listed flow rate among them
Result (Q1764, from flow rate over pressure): 2.45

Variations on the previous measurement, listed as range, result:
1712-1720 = 2.347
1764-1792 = 1.404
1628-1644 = 2.383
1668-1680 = 2.454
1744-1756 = 2.314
